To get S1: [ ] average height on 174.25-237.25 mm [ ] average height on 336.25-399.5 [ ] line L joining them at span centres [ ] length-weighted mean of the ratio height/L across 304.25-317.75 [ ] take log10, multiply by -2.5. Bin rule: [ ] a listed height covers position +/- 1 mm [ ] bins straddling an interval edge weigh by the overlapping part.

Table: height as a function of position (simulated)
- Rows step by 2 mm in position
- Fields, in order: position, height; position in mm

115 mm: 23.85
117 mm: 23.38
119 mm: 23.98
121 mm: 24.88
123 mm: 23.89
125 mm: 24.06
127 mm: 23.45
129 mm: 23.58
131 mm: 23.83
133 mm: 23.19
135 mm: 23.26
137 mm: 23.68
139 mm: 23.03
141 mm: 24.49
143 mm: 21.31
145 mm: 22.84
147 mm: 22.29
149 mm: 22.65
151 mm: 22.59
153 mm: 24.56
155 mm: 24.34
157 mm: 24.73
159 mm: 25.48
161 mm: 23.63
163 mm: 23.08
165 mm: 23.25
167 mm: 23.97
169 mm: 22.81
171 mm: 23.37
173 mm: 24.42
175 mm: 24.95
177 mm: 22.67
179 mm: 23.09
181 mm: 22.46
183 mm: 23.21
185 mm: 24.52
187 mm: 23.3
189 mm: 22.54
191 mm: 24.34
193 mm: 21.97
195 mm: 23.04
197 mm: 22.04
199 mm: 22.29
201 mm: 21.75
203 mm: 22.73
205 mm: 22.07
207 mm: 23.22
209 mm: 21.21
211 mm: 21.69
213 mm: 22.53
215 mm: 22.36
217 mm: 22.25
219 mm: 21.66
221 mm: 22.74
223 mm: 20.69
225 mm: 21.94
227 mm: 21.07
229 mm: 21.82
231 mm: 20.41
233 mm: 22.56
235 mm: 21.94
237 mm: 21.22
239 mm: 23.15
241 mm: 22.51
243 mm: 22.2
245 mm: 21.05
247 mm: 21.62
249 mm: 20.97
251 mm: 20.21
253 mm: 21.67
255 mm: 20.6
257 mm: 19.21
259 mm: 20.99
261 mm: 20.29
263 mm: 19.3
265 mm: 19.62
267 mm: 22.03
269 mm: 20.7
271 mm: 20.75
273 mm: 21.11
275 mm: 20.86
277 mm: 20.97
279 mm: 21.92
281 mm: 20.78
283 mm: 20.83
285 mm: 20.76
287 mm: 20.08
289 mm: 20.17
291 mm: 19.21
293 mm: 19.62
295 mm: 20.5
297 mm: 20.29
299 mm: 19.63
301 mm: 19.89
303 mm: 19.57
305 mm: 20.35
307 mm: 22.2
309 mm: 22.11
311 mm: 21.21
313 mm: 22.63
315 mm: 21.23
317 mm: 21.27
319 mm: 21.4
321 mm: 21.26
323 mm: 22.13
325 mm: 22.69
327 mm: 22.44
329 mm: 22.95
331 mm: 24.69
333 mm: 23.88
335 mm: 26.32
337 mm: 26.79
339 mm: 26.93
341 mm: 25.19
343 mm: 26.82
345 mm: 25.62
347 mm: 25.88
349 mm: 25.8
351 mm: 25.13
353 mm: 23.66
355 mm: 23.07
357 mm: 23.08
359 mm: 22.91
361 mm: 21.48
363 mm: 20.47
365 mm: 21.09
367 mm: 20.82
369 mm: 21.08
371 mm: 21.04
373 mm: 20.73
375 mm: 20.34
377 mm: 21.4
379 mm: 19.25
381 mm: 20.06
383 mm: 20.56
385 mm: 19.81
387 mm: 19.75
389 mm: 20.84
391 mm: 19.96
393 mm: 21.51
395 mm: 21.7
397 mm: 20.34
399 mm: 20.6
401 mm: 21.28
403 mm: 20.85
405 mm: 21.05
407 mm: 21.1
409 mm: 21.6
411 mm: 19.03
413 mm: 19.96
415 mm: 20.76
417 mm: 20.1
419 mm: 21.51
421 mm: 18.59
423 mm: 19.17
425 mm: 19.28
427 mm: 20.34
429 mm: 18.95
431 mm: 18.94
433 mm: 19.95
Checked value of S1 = 0.04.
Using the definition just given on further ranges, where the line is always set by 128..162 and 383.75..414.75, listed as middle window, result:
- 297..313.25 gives 0.04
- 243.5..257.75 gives 0.07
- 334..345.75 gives -0.23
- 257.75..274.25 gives 0.08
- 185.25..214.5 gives 0.02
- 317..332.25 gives -0.05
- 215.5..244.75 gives 0.03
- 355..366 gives -0.04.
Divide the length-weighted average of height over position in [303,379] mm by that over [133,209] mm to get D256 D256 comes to 0.98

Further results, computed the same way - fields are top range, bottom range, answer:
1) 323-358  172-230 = 1.09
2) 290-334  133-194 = 0.91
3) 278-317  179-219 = 0.92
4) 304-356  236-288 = 1.13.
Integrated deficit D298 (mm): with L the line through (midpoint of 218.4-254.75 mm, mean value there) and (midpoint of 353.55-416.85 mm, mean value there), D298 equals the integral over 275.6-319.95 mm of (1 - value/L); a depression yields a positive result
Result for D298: 1.2 mm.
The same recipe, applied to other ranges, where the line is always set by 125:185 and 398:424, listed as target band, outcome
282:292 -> 0.8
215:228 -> 0.5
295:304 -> 0.8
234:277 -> 2.4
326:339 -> -2.0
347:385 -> -1.6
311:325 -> -0.1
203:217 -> 0.4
